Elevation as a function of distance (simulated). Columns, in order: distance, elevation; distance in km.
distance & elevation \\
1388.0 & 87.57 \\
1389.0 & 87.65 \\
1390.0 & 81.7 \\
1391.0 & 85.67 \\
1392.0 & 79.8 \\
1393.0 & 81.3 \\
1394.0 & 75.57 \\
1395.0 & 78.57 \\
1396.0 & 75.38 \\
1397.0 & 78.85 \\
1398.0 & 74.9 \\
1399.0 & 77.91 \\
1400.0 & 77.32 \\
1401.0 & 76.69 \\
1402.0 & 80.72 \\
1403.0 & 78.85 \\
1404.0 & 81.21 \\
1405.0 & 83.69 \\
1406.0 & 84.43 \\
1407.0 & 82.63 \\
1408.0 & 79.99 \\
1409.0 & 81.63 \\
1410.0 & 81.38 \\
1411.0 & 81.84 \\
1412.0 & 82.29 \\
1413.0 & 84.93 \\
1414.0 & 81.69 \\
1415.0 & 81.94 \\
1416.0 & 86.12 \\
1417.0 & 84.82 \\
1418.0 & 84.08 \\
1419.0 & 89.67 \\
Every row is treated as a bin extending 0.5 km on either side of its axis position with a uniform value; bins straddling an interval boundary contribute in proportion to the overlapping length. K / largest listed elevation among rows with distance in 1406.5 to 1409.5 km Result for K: 82.63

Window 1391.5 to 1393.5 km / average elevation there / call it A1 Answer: 80.5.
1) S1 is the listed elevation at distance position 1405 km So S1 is 83.69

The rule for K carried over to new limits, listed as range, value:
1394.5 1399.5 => 78.85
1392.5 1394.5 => 81.3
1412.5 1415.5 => 84.93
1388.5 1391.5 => 87.65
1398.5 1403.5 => 80.72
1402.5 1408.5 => 84.43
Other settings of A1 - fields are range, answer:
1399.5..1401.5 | 77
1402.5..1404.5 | 80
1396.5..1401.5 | 77.1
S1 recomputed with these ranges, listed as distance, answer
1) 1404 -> 81.21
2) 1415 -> 81.94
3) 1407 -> 82.63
